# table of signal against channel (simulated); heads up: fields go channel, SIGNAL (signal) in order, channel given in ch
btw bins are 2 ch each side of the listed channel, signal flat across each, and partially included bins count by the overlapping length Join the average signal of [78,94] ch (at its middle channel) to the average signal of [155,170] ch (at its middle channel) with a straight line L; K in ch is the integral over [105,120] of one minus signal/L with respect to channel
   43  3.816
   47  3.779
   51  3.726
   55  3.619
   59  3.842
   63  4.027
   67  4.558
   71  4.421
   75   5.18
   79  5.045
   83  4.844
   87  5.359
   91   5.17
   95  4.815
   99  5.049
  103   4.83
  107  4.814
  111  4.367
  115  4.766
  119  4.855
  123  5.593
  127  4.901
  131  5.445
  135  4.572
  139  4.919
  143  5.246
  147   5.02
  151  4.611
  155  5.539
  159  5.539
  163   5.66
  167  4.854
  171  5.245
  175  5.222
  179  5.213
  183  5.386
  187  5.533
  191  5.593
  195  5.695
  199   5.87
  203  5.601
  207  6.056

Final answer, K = 1.4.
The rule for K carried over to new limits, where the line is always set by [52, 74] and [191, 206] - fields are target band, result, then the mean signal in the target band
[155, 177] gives 0.1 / 5.33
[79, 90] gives -1.8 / 5.1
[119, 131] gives -0.9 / 5.21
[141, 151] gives 0.2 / 5.03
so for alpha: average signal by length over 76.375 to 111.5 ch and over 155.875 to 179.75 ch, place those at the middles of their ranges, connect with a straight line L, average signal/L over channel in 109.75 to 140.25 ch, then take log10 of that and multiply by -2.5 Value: 0.03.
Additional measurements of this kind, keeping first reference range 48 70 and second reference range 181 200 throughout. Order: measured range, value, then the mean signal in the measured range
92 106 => -0.10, 4.91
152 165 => -0.06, 5.5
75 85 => -0.18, 4.99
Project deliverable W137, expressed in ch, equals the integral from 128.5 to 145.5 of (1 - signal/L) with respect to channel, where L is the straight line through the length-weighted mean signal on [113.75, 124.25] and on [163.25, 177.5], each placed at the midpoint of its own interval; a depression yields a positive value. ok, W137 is 0.2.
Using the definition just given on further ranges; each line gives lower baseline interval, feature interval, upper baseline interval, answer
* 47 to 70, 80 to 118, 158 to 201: -3.8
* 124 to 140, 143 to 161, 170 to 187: -0.2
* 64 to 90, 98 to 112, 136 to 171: 0.6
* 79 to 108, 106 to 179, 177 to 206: 2.9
